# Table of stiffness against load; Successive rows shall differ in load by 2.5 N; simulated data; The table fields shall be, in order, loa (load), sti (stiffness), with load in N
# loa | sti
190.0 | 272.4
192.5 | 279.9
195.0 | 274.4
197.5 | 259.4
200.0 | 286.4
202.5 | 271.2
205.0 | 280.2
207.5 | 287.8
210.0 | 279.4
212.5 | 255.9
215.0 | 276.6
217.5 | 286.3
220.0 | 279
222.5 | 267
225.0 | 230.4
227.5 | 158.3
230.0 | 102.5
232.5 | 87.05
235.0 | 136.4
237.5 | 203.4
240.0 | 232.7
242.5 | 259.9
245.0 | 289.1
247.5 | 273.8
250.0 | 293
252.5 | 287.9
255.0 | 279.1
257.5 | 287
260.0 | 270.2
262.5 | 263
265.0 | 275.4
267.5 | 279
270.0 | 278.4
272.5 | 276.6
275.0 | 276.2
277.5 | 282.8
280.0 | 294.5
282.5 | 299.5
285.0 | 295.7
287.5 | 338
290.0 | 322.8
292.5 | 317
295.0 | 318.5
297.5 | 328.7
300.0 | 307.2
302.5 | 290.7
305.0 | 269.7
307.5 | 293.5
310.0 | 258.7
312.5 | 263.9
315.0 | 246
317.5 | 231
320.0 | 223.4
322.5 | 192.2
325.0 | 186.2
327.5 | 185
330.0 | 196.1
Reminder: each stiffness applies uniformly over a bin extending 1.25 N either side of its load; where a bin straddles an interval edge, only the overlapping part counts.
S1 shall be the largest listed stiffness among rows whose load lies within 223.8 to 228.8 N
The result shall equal 230.4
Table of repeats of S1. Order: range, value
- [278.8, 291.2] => 338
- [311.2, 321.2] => 263.9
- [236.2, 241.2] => 232.7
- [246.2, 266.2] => 293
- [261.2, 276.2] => 279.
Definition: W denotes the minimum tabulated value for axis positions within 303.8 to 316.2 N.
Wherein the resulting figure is 246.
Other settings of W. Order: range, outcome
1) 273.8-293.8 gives 276.2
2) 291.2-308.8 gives 269.7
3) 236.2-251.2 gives 203.4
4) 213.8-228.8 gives 158.3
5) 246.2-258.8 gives 273.8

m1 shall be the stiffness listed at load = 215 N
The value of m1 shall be 276.6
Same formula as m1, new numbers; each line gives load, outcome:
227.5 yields 158.3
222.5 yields 267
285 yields 295.7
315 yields 246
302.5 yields 290.7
